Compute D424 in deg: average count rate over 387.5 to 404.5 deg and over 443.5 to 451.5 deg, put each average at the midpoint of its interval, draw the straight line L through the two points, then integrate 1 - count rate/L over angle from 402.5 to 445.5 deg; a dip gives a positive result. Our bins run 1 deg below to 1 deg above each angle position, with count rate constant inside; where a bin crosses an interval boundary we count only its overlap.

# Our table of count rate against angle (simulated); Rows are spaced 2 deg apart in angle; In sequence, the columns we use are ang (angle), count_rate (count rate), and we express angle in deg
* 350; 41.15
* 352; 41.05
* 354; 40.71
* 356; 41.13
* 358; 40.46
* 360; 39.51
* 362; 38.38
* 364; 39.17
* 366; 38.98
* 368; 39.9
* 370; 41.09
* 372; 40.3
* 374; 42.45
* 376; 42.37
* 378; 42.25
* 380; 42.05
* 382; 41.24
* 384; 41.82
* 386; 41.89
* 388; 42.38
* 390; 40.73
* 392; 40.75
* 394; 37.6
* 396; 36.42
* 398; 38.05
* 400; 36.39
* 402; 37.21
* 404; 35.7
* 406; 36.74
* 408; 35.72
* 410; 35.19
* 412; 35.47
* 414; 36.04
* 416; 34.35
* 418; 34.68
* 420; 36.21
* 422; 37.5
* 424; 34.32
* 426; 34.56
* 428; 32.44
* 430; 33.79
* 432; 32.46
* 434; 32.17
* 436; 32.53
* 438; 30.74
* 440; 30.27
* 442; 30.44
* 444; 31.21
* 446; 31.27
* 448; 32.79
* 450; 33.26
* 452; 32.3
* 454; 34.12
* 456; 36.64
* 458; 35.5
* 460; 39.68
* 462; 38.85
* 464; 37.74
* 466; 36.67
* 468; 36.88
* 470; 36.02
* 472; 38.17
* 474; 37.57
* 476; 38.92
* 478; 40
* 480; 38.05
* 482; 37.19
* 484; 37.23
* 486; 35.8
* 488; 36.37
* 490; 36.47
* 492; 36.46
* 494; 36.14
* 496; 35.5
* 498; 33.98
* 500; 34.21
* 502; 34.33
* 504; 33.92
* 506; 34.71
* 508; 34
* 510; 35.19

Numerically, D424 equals 1.3 deg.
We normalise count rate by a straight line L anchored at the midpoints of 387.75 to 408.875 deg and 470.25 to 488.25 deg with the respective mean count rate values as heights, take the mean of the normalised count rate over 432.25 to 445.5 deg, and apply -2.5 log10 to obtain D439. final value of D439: 0.20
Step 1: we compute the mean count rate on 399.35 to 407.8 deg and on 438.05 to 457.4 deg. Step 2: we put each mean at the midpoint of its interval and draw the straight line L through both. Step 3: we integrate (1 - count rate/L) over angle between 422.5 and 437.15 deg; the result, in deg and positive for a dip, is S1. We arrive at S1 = 0.3 deg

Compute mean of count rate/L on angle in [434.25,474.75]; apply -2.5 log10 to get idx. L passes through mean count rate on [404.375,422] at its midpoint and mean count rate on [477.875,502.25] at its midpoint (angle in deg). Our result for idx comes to 0.04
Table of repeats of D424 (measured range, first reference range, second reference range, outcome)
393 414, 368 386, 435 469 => 1.4 deg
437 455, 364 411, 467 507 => 2.8 deg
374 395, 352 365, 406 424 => -1.9 deg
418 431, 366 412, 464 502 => 1.2 deg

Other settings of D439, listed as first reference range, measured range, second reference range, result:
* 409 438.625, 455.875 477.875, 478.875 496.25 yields -0.05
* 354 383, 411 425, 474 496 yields 0.11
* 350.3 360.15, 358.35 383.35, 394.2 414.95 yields -0.04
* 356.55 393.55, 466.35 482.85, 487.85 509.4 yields -0.05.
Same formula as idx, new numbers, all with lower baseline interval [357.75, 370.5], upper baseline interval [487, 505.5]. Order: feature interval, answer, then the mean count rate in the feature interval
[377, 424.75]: 0.01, 38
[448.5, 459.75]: 0.06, 34.6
